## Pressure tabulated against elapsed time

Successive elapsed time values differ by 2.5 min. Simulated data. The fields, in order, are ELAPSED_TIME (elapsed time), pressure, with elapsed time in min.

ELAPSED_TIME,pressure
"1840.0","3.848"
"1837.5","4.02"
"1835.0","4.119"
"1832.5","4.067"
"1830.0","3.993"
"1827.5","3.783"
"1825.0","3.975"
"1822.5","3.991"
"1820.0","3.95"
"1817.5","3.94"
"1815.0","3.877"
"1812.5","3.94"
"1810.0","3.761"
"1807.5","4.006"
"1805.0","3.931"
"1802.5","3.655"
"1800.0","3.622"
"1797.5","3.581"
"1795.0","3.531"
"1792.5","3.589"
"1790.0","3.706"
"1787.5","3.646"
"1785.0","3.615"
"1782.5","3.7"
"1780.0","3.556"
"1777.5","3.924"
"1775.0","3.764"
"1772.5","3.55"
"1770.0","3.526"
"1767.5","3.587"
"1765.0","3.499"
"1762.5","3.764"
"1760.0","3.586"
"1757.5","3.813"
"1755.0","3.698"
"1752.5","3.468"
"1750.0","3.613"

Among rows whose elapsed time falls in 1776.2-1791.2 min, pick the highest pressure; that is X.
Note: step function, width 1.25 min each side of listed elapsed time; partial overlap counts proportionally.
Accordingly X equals 3.924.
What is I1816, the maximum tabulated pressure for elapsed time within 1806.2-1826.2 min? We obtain 4.006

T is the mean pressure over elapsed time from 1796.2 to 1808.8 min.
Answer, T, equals 3.76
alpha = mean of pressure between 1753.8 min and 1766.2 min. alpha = 3.67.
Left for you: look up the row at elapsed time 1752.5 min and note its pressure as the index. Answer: 3.468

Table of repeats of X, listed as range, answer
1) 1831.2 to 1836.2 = 4.119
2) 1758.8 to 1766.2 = 3.764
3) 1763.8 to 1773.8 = 3.587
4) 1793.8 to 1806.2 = 3.931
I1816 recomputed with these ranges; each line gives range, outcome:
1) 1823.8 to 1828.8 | 3.975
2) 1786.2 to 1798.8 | 3.706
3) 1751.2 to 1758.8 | 3.813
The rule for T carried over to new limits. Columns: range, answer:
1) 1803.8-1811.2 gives 3.9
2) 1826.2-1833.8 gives 3.95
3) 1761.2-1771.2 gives 3.59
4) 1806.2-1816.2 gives 3.9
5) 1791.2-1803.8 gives 3.6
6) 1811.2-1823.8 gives 3.94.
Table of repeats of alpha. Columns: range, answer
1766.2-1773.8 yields 3.56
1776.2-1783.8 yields 3.73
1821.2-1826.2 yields 3.98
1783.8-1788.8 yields 3.63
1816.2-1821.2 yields 3.94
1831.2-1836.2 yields 4.09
